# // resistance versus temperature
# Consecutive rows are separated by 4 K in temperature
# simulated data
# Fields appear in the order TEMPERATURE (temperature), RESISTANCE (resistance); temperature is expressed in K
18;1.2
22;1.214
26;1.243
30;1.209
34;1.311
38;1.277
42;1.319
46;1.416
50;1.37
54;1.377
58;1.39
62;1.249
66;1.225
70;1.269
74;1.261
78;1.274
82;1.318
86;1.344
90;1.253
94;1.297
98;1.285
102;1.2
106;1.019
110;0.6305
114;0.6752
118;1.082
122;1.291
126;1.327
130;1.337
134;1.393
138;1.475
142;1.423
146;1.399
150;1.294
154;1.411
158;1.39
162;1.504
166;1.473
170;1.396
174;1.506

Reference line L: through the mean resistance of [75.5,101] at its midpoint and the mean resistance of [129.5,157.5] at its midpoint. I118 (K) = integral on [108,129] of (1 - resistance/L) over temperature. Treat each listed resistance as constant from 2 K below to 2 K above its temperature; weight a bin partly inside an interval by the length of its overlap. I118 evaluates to 5.2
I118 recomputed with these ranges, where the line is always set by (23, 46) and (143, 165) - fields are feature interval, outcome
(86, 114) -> 5.2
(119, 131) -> 0.7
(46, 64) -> -0.7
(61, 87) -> 0.9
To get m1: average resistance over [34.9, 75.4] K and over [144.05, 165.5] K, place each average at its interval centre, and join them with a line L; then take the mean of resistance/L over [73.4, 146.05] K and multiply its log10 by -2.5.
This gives 0.12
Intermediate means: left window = 1.32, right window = 1.4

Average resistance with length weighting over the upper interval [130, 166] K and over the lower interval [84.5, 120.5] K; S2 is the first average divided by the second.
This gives 1.30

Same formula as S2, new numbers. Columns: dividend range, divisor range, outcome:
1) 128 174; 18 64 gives 1.09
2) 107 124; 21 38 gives 0.74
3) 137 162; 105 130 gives 1.36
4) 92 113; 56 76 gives 0.83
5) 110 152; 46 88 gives 0.94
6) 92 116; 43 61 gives 0.74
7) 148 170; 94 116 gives 1.42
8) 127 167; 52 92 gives 1.09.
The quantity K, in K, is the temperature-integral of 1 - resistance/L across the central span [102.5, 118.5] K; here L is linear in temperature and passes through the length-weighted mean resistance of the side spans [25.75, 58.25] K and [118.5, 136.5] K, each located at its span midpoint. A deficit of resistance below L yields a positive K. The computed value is 5.5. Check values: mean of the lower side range 1.32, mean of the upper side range 1.32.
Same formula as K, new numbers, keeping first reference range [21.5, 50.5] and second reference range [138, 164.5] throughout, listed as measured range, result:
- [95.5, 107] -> 1.47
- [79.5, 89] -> 0.17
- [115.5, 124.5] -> 1.39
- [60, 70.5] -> 0.63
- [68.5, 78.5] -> 0.49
